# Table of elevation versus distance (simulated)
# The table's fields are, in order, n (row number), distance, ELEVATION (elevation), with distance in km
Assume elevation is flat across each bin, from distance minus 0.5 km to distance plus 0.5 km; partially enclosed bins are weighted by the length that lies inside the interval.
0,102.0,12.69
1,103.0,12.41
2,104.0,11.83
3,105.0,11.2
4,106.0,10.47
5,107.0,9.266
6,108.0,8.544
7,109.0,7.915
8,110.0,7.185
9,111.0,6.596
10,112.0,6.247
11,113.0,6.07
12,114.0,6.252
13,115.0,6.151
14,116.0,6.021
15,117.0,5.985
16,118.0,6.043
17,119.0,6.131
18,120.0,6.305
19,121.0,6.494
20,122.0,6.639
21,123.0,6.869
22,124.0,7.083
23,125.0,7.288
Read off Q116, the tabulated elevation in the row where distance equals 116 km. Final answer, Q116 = 6.021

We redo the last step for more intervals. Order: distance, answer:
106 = 10.47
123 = 6.869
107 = 9.266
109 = 7.915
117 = 5.985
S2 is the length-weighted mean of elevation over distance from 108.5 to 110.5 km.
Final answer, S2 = 7.55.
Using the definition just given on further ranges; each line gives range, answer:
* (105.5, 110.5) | 8.68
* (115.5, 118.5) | 6.02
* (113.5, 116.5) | 6.14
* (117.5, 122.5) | 6.32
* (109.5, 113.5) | 6.52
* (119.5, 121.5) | 6.4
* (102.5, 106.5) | 11.5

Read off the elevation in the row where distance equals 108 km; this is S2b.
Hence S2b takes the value 8.544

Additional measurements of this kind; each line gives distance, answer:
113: 6.07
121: 6.494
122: 6.639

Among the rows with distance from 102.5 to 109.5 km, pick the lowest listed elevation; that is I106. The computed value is 7.915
